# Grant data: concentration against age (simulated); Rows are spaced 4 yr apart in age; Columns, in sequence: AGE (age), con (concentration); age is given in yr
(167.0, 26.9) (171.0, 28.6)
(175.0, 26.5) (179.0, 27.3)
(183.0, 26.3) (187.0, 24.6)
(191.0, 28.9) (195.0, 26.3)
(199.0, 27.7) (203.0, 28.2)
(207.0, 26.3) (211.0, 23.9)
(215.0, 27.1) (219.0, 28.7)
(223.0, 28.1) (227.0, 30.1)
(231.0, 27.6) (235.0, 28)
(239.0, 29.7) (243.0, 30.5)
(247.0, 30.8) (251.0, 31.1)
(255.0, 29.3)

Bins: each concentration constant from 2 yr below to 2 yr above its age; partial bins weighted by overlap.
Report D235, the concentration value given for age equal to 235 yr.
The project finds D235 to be 28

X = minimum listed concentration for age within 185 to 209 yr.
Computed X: 24.6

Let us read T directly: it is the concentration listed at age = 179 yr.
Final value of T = 27.3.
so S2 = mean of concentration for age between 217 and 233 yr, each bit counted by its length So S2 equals 28.6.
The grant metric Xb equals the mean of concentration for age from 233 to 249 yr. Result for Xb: 29.8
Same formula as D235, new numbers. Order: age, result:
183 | 26.3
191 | 28.9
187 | 24.6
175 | 26.5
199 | 27.7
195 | 26.3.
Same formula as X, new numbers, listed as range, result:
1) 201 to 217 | 23.9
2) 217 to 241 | 27.6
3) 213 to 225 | 27.1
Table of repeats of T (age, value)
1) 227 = 30.1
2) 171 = 28.6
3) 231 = 27.6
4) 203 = 28.2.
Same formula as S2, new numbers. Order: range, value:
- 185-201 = 26.9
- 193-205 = 27.4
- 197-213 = 26.5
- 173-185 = 26.7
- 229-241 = 28.4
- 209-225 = 27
